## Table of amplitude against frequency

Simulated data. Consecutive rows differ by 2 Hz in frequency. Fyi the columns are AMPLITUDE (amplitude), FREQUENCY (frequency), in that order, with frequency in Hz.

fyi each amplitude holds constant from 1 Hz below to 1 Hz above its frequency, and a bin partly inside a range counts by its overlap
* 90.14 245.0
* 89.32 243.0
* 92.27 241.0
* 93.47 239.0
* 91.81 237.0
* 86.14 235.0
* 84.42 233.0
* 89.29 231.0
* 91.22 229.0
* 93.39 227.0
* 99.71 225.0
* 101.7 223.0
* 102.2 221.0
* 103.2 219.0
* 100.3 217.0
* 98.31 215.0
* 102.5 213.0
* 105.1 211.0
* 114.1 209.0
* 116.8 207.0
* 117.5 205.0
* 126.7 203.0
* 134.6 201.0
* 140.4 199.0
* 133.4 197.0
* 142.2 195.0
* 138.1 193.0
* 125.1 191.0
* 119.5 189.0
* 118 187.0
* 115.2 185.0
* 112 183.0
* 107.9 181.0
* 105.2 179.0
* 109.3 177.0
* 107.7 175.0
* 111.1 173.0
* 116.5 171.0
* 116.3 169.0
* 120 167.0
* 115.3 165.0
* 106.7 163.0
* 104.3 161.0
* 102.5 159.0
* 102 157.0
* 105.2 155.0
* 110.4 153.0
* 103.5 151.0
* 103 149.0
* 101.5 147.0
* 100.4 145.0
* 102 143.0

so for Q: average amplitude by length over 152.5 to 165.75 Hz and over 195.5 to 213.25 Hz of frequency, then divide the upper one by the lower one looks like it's 1.2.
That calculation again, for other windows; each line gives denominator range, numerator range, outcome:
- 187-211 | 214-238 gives 0.75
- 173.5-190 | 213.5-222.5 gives 0.90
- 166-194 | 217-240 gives 0.82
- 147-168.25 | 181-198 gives 1.16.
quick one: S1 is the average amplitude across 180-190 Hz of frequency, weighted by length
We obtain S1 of 115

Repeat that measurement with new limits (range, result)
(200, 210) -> 122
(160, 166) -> 109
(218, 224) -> 102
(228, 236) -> 87.8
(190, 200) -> 136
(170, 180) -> 110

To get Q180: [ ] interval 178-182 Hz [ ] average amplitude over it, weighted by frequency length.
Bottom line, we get 107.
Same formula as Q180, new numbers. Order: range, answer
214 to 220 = 101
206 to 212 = 112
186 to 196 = 129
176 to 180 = 107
